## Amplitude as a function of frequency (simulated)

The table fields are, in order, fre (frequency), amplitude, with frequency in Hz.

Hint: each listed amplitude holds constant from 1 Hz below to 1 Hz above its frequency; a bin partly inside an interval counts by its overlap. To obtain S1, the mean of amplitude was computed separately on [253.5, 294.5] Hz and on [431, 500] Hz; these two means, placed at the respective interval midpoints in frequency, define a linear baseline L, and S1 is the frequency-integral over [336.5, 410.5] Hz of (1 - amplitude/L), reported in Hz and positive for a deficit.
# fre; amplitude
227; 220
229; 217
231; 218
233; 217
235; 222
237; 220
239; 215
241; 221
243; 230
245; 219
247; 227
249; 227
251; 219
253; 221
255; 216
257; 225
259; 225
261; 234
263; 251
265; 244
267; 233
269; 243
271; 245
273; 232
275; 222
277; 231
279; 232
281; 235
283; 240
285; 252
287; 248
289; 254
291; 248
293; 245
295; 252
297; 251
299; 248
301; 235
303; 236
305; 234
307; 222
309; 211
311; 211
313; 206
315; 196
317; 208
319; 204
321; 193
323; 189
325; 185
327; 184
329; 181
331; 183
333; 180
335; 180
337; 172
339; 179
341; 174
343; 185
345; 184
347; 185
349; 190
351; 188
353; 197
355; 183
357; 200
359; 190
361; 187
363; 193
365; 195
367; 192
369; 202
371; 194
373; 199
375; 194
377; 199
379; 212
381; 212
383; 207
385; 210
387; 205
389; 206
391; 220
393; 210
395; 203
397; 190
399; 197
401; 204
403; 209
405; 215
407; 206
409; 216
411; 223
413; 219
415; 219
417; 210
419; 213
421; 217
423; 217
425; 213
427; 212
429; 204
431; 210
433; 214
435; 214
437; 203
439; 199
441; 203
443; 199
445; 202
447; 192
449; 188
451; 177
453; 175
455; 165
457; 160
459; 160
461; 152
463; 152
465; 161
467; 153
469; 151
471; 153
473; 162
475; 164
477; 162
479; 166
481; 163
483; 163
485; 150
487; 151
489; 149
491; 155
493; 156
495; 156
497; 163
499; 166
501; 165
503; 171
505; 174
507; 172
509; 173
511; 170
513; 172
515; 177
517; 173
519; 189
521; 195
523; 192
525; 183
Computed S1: 1.73 Hz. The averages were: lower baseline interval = 238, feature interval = 198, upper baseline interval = 171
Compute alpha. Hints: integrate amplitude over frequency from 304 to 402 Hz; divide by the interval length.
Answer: 196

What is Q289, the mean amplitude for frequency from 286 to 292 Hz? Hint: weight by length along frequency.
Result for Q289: 250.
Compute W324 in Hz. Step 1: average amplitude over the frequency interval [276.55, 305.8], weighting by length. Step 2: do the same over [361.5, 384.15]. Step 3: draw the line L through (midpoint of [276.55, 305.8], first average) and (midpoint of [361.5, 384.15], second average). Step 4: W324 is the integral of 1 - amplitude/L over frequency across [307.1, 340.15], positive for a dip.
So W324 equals 5.0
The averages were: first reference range 243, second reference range 200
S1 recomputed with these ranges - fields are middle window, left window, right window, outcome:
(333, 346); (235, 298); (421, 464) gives 2.24 Hz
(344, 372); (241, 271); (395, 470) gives 2.44 Hz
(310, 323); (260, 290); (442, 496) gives 1.26 Hz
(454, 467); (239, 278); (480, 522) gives 1.42 Hz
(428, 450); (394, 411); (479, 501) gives -1.95 Hz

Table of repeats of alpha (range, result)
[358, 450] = 205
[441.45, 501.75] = 165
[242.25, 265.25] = 228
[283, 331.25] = 221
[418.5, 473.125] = 187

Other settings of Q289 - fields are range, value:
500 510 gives 171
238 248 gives 222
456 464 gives 156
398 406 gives 206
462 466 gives 156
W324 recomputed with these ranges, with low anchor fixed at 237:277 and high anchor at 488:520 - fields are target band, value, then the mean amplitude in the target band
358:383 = 0.3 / 198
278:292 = -1.4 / 244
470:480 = 0.8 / 161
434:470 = 0.5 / 178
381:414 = -2.5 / 209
